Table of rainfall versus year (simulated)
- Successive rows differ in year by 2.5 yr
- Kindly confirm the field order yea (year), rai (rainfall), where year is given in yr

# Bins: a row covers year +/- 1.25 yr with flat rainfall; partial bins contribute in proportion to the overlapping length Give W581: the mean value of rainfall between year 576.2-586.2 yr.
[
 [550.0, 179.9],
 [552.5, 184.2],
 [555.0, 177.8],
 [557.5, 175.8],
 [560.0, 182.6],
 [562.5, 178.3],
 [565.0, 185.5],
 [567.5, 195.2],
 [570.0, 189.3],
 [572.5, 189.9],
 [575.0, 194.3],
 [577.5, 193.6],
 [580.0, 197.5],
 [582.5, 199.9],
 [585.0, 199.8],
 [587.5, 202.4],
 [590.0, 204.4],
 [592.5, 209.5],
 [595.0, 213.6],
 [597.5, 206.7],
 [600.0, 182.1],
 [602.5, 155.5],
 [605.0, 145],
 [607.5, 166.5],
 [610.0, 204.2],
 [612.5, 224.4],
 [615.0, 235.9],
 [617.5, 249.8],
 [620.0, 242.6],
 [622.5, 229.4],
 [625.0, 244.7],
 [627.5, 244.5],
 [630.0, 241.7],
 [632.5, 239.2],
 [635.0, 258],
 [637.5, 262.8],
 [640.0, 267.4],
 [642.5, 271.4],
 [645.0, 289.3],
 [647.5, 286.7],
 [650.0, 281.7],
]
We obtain 198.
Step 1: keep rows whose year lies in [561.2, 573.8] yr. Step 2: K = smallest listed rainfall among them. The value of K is 178.3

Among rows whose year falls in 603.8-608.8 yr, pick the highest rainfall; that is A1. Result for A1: 166.5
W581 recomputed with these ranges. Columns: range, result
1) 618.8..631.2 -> 241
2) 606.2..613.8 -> 198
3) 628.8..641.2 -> 254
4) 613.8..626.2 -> 240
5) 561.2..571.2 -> 187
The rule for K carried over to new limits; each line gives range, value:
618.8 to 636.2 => 229.4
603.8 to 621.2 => 145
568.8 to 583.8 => 189.3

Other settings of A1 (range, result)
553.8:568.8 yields 195.2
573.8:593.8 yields 209.5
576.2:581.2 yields 197.5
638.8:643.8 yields 271.4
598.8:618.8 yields 249.8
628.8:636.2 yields 258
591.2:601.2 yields 213.6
